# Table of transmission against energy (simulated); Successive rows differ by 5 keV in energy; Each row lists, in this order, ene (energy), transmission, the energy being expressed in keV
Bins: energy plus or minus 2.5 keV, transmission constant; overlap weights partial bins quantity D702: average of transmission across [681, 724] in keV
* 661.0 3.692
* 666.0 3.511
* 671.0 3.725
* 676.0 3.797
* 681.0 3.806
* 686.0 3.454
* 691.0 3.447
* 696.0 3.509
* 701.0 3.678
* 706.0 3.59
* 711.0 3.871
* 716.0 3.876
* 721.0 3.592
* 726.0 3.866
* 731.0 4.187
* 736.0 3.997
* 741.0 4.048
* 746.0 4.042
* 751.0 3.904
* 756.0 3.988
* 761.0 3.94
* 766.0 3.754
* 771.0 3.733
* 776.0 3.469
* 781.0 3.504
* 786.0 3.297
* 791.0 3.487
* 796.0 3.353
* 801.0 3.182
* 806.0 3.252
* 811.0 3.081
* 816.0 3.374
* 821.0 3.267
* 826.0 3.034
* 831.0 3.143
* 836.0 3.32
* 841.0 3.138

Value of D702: 3.64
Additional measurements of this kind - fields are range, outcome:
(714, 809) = 3.7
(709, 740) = 3.91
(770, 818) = 3.36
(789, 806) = 3.32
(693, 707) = 3.59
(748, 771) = 3.88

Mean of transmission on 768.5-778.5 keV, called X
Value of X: 3.6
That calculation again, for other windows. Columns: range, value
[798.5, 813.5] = 3.17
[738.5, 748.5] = 4.04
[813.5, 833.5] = 3.2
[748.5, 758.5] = 3.95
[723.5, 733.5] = 4.03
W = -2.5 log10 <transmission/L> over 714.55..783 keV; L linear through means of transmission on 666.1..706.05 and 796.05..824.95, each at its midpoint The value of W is -0.13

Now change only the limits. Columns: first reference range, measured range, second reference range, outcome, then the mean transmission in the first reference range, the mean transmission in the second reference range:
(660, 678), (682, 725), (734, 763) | 0.05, 3.68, 3.99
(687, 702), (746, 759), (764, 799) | -0.13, 3.52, 3.51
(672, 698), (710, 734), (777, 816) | -0.11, 3.61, 3.32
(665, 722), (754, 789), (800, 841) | -0.09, 3.66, 3.2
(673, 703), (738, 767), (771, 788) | -0.13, 3.62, 3.47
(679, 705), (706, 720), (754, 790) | -0.06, 3.58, 3.66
